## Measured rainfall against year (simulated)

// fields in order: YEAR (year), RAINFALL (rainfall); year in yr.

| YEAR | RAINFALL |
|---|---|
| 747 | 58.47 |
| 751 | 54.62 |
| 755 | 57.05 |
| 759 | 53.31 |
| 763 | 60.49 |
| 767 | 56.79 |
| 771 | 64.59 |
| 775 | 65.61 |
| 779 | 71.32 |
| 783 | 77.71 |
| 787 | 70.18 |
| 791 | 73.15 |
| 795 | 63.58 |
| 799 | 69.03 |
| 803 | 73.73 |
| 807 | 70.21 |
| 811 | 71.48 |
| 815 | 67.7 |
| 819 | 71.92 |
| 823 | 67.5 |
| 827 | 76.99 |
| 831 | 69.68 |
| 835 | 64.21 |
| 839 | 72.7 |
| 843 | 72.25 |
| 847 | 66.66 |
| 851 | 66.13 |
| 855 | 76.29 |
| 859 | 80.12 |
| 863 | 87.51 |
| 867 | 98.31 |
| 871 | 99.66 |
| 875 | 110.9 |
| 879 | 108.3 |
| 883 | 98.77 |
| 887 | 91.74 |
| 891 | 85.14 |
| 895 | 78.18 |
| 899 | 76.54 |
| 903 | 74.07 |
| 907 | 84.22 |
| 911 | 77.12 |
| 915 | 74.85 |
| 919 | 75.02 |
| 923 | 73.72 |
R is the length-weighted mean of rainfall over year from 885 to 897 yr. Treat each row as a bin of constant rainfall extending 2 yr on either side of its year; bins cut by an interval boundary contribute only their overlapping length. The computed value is 85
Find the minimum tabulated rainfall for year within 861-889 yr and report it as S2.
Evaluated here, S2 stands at 87.51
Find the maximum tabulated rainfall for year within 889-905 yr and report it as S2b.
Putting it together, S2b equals 85.14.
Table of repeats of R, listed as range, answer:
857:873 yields 91.4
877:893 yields 96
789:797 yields 68.4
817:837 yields 70.1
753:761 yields 55.2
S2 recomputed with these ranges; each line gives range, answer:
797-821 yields 67.7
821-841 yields 64.21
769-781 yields 64.59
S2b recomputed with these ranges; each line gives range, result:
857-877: 110.9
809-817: 71.48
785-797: 73.15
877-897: 108.3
